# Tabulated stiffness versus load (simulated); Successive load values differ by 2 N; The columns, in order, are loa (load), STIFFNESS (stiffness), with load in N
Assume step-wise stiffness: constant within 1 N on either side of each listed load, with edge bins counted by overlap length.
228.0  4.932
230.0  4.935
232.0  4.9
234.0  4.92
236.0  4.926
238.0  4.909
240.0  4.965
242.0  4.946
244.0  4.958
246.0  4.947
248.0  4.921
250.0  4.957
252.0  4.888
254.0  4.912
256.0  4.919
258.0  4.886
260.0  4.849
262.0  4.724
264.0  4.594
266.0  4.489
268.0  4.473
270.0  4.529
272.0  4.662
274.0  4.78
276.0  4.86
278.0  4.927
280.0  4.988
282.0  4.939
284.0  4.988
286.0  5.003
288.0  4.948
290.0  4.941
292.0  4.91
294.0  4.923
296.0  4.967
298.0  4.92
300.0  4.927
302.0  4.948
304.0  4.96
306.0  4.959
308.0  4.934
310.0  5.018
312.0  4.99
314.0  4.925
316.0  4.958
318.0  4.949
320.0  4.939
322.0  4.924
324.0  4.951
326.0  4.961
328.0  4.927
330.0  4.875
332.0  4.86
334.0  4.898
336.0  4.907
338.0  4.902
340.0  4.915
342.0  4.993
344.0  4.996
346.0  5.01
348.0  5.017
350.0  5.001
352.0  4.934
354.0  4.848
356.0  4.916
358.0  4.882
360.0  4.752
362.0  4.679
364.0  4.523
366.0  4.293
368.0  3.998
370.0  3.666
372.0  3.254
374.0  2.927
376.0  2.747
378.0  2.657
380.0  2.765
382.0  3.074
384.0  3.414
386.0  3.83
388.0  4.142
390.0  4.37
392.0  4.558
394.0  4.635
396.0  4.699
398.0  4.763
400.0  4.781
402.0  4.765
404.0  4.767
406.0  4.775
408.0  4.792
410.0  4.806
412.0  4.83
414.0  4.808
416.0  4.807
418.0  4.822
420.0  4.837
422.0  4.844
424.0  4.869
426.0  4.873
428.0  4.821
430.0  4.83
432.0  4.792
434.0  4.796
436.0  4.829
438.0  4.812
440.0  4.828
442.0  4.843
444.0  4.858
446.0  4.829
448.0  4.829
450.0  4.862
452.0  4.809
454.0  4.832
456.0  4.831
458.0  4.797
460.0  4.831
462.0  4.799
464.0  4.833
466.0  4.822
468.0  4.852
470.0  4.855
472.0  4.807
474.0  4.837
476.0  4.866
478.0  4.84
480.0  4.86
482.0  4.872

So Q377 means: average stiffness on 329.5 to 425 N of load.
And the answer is 4.46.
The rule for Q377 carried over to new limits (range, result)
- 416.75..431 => 4.84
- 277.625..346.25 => 4.94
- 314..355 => 4.94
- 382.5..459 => 4.7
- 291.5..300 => 4.93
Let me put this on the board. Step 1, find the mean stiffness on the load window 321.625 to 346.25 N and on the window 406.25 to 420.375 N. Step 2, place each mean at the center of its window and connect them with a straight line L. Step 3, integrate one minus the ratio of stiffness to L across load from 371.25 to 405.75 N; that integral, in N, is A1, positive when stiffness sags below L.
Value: 6.6 N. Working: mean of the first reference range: 4.93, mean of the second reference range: 4.81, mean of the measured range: 3.91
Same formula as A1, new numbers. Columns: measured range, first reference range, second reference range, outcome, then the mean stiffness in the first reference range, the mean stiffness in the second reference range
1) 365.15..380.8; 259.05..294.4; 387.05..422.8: 4.8 N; 4.81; 4.71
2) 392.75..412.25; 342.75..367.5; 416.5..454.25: 0.3 N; 4.81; 4.83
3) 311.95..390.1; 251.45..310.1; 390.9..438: 6.3 N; 4.86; 4.79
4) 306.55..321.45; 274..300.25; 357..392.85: -1.2 N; 4.94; 3.8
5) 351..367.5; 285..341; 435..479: 0.7 N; 4.94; 4.83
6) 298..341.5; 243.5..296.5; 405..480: -0.9 N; 4.85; 4.83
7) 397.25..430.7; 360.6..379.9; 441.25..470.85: -4.6 N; 3.62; 4.83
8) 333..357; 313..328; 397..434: -0.2 N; 4.94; 4.81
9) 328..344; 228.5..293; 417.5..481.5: -0.2 N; 4.86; 4.83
